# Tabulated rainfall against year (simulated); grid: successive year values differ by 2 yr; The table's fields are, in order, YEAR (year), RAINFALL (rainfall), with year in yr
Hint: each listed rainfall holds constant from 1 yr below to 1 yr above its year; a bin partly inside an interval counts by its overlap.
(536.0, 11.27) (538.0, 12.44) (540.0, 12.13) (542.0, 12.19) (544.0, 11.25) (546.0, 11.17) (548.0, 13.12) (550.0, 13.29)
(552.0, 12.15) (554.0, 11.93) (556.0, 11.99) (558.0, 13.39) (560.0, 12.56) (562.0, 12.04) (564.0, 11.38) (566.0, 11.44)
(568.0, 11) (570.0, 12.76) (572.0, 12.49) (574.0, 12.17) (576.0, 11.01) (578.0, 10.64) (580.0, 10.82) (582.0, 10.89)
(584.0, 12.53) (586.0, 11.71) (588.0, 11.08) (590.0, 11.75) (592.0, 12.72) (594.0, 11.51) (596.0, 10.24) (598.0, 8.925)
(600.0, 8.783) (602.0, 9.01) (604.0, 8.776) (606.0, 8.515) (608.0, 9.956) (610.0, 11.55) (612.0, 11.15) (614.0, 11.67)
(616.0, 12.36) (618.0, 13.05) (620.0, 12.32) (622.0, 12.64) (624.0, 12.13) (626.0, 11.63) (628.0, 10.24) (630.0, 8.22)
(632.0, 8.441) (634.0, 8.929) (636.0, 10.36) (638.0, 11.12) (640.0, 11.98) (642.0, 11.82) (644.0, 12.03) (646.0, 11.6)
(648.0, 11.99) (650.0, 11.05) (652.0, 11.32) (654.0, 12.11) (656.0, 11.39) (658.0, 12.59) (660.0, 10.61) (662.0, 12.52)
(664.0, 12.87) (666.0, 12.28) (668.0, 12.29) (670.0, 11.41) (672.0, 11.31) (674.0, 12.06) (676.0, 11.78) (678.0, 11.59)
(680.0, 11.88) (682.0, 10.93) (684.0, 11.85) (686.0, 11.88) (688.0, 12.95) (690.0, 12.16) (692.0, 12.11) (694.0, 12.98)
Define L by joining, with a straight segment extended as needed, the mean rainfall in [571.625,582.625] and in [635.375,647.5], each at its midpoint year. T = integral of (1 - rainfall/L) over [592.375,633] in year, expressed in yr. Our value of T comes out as 3.0 yr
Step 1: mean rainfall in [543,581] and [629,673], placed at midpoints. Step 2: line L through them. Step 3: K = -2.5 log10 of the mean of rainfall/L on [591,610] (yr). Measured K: 0.17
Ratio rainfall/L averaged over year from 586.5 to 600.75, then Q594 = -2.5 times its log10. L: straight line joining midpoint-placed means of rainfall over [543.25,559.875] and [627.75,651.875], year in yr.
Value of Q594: 0.07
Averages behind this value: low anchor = 12.3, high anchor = 10.7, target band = 10.8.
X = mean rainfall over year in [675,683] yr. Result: 11.5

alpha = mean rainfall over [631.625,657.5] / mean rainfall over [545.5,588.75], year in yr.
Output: 0.9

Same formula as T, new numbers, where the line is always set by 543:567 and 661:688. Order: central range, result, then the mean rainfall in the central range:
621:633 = 1.5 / 10.6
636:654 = 0.6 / 11.6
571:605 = 3.4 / 10.9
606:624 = 0.6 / 11.7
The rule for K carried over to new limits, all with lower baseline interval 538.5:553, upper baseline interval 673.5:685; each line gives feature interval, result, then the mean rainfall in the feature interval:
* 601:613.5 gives 0.204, 9.9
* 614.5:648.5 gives 0.060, 11.2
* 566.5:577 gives 0.021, 11.9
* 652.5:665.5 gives -0.023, 12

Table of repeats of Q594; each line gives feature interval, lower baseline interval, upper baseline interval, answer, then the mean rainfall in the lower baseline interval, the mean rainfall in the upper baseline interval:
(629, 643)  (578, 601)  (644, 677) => 0.142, 11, 11.8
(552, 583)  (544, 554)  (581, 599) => 0.003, 12.3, 11.3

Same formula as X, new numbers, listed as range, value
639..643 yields 11.9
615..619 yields 12.7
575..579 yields 10.8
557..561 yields 13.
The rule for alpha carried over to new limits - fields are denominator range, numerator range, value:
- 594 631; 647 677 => 1.11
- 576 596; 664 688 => 1.04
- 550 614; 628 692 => 1.02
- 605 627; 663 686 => 1.03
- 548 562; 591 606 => 0.79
